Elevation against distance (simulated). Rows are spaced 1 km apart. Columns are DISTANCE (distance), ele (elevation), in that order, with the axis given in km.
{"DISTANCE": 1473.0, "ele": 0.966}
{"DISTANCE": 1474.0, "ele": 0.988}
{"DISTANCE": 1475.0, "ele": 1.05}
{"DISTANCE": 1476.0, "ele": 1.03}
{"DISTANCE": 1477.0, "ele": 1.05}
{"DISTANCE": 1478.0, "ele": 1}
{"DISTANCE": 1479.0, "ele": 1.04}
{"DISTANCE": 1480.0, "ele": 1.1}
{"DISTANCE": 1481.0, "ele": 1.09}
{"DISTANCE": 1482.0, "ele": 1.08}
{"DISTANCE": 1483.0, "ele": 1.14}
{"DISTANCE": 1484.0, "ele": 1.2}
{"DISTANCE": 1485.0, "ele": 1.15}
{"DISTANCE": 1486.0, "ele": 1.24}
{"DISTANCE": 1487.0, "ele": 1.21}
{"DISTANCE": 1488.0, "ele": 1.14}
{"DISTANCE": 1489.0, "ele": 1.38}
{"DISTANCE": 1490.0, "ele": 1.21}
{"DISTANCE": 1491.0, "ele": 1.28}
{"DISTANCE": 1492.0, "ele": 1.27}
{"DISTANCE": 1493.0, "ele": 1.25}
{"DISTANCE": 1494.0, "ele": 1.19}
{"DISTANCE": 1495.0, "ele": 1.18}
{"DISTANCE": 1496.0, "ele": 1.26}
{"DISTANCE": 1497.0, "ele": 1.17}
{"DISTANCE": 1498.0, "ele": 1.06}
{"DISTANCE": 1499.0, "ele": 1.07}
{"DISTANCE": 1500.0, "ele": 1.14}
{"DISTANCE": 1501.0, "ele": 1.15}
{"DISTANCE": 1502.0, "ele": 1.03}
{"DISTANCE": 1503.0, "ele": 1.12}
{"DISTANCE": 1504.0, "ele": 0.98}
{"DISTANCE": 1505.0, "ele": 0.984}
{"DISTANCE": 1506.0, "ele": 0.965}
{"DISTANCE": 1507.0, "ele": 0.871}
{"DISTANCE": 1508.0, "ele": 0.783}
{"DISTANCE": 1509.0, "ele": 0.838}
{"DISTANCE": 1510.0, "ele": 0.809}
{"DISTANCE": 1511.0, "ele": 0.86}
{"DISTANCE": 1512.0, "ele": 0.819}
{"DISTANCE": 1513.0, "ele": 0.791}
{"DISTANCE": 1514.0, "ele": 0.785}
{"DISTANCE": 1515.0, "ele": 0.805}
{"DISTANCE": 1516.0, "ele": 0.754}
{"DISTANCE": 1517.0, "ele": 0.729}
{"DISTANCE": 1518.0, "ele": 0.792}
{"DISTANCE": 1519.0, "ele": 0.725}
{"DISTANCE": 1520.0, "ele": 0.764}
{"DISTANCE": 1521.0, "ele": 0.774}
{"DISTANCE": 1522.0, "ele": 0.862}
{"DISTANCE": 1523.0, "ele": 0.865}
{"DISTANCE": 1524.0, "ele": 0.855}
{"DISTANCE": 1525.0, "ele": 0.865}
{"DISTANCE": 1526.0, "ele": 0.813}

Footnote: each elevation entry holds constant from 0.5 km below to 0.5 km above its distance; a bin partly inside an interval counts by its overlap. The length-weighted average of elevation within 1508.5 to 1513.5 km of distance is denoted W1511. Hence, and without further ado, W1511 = 0.823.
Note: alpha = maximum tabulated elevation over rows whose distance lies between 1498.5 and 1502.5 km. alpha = 1.15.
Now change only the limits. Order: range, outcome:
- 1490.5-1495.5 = 1.28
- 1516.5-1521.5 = 0.792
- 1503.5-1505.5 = 0.984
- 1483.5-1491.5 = 1.38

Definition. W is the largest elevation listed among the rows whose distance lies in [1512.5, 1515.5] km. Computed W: 0.805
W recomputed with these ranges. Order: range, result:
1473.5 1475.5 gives 1.05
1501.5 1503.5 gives 1.12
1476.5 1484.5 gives 1.2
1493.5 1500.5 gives 1.26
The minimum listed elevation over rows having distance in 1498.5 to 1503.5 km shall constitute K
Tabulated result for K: 1.03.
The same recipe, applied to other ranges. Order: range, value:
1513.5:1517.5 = 0.729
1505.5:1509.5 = 0.783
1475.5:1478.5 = 1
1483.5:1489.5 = 1.14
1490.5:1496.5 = 1.18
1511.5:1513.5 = 0.791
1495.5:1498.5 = 1.06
